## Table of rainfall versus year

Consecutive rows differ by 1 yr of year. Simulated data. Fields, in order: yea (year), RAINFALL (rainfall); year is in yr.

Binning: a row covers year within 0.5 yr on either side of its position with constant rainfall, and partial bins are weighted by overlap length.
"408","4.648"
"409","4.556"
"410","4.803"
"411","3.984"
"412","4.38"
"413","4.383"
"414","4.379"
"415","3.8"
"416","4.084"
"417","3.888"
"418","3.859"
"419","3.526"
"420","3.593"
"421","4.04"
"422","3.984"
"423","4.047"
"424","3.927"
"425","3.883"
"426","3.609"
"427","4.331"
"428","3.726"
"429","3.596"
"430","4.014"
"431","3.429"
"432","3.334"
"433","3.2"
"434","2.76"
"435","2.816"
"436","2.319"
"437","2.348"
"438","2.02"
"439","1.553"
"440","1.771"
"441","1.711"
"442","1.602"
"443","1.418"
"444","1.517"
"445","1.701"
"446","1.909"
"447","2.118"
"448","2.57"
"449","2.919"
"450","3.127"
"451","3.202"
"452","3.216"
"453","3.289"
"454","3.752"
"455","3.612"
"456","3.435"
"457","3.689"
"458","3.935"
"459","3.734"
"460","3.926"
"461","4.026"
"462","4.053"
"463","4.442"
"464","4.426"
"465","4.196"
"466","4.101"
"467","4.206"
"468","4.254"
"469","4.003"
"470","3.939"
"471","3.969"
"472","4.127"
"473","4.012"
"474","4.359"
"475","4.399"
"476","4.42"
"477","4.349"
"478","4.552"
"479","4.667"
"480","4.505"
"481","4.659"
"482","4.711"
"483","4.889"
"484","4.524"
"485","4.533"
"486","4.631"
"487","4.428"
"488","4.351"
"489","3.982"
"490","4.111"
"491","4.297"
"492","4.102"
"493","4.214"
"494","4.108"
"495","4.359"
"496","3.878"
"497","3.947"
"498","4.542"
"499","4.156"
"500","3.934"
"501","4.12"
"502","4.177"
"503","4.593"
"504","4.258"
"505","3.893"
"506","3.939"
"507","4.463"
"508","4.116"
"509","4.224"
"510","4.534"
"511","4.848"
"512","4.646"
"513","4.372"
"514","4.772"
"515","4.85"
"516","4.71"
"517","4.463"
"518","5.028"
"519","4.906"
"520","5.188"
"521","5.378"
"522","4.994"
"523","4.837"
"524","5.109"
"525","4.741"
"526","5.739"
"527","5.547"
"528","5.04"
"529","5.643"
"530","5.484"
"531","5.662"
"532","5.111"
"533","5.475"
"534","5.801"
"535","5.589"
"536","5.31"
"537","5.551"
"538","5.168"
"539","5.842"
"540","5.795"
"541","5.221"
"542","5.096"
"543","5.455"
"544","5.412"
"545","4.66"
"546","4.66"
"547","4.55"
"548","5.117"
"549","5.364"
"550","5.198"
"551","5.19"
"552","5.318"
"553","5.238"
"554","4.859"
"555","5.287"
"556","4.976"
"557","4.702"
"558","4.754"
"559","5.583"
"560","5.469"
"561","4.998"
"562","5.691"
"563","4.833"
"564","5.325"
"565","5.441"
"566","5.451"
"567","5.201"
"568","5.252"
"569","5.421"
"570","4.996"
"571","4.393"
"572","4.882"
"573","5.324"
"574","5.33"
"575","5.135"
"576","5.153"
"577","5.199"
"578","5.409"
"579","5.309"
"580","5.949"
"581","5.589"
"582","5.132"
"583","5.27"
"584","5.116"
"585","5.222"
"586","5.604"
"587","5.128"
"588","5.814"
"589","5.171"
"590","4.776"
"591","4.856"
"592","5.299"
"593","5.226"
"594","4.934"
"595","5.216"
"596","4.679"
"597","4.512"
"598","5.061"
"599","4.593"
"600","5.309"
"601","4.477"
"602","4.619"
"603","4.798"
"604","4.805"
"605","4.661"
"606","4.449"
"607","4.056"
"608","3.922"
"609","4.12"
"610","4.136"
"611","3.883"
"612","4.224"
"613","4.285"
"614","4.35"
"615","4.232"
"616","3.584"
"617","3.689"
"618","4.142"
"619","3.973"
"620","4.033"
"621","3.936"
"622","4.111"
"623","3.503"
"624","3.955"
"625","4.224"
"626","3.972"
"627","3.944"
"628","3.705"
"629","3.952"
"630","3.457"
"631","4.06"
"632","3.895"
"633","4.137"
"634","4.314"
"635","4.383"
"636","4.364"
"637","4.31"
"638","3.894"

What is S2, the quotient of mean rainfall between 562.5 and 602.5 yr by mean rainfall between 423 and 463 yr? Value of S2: 1.69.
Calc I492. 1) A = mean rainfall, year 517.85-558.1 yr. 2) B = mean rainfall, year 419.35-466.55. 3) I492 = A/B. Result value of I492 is 1.64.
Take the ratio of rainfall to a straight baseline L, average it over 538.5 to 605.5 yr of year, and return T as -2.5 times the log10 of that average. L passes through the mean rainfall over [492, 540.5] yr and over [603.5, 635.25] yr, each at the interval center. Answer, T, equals -0.168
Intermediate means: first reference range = 4.81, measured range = 5.14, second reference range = 4.06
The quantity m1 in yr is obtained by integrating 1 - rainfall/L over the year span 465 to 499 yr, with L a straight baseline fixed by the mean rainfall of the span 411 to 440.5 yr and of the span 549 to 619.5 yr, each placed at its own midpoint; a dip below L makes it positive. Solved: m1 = -2.7 yr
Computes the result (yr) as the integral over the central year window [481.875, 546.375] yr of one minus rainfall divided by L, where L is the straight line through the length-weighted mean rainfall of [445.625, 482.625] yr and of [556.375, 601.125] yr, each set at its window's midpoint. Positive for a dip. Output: -4.76 yr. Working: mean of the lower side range 3.87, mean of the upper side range 5.16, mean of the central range 4.77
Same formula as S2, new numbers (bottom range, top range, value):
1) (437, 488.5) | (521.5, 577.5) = 1.46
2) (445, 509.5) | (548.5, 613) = 1.25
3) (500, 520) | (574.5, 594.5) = 1.18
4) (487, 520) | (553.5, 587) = 1.20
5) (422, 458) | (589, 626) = 1.51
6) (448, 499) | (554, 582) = 1.28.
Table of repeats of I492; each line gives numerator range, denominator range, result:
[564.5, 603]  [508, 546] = 1.00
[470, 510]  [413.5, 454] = 1.40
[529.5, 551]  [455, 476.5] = 1.30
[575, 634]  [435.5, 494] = 1.27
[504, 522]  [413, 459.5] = 1.46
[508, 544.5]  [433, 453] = 2.24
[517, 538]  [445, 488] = 1.35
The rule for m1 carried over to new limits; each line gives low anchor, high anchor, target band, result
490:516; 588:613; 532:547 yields -3.00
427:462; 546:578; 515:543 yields -4.68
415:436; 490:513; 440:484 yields 3.89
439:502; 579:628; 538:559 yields -4.46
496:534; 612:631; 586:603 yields -3.41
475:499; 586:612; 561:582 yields -2.70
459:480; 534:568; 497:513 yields 1.28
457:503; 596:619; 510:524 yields -1.84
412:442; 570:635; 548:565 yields -3.60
